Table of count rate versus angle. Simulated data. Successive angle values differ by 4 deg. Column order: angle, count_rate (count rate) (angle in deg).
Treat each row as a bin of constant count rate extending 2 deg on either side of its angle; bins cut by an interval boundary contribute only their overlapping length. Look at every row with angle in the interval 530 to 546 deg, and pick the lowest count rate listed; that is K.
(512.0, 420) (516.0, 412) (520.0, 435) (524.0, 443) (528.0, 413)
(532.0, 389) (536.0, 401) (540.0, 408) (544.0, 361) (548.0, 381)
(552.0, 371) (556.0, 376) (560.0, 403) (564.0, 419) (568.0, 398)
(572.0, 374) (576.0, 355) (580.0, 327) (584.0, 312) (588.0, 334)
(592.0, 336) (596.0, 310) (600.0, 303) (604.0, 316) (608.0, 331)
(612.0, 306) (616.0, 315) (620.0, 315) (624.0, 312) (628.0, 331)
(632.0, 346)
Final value 361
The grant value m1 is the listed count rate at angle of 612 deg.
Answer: 306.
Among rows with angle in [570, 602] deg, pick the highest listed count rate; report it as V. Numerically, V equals 374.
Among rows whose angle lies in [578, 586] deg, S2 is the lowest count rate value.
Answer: 312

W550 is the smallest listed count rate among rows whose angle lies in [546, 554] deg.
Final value 371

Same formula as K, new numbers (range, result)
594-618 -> 303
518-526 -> 435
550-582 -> 327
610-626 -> 306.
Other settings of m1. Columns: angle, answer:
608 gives 331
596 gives 310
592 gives 336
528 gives 413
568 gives 398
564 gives 419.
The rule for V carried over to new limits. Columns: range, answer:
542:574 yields 419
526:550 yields 413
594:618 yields 331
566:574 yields 398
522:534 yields 443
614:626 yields 315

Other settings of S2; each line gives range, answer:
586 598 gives 310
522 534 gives 389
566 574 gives 374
